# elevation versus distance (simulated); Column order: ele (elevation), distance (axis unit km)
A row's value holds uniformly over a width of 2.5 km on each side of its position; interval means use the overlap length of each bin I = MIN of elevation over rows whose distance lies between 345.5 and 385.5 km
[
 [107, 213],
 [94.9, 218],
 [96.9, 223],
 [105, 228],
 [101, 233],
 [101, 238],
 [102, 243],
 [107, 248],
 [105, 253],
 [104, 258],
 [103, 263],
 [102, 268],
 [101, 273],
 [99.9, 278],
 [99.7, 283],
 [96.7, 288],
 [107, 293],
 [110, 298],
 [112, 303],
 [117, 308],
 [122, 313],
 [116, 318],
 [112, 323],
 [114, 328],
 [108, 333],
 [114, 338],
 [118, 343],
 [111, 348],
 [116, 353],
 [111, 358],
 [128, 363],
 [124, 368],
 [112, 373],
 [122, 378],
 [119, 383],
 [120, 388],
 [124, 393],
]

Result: 111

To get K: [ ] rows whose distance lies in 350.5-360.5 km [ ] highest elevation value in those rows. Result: 116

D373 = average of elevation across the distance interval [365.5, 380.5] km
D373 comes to 119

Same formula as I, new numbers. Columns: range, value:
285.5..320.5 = 96.7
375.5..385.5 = 119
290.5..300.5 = 107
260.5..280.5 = 99.9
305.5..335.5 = 108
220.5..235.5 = 96.9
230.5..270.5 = 101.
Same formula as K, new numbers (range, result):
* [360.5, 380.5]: 128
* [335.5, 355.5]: 118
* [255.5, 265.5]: 104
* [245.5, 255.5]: 107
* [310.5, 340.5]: 122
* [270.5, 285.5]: 101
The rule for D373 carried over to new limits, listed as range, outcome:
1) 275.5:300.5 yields 103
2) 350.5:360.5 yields 114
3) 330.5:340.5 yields 111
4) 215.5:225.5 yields 95.9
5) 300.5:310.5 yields 114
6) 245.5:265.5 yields 105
